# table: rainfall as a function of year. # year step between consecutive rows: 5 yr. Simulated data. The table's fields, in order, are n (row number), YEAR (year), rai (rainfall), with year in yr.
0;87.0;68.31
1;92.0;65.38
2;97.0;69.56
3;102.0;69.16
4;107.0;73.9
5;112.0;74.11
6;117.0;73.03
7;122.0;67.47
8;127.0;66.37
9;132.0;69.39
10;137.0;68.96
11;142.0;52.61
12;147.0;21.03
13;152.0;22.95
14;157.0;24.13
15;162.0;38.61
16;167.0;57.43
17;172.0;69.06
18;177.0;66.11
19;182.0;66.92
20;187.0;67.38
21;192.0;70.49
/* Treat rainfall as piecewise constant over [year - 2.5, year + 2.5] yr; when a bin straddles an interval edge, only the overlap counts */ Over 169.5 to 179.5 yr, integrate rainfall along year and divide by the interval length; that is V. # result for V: 67.6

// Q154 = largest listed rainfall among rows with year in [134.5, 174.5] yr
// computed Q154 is 69.06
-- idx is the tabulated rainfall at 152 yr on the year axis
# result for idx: 22.95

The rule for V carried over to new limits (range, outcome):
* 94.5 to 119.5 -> 72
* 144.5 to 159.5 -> 22.7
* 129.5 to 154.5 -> 47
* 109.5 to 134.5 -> 70.1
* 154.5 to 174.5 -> 47.3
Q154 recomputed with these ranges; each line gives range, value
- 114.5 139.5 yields 73.03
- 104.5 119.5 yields 74.11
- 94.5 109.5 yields 73.9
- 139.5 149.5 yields 52.61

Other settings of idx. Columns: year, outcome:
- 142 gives 52.61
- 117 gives 73.03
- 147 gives 21.03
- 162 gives 38.61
